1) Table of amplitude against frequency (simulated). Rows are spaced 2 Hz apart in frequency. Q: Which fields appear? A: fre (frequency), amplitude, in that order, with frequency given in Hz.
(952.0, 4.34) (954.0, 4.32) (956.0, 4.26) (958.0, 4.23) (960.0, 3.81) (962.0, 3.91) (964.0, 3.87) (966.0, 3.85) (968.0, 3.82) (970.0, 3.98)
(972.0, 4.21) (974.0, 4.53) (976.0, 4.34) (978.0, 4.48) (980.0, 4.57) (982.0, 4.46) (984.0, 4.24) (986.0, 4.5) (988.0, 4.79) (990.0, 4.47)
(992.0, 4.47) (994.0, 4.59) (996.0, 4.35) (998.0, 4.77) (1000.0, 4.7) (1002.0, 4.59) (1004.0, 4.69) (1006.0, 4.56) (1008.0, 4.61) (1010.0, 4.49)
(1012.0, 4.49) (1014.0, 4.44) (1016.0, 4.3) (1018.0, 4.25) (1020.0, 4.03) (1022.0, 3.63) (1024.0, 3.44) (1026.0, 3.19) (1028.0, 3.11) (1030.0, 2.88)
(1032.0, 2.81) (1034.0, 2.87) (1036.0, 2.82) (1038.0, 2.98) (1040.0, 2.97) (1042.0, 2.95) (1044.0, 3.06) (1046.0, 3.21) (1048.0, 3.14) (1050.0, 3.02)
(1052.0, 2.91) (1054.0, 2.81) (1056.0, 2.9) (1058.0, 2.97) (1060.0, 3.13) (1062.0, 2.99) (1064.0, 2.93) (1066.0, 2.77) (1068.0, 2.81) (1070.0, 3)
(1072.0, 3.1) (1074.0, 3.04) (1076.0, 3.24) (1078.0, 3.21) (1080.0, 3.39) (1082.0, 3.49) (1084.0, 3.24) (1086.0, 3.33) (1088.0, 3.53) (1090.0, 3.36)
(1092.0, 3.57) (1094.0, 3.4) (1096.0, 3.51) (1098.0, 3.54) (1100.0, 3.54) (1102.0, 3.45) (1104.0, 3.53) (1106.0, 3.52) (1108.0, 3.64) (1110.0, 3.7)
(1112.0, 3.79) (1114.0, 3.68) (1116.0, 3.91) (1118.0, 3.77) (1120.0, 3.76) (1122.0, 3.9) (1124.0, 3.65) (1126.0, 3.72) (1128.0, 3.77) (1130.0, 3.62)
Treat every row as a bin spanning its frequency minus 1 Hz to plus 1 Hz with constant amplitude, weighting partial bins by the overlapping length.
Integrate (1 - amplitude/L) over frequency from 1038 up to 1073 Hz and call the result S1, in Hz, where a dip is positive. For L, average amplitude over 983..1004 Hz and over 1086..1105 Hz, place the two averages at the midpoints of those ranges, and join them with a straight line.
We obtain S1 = 8.3 Hz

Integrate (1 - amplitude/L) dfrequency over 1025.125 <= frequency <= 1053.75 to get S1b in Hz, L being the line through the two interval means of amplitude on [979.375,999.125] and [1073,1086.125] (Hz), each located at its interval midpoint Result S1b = 6.3 Hz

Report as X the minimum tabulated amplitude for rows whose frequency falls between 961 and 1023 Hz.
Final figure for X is 3.63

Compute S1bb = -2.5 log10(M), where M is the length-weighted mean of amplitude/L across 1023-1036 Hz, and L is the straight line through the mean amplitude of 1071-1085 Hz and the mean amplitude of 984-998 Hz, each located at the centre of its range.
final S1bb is 0.29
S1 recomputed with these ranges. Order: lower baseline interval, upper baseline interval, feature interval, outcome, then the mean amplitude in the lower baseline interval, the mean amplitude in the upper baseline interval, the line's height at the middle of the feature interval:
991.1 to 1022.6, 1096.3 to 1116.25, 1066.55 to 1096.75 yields 4.3 Hz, 4.45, 3.62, 3.82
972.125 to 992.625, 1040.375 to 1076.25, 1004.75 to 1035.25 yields -0.4 Hz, 4.47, 2.99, 3.74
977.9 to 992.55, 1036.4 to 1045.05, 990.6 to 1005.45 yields -1.6 Hz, 4.5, 2.98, 4.15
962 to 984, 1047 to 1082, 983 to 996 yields -1.7 Hz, 4.2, 3.03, 3.99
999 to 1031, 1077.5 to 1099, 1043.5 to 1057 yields 2.7 Hz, 4.09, 3.42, 3.77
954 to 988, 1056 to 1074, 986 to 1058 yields -3.8 Hz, 4.21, 2.96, 3.53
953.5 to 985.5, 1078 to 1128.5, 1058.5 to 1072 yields 2.9 Hz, 4.18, 3.58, 3.75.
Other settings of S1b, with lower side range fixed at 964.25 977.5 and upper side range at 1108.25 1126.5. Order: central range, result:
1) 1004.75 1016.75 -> -1.4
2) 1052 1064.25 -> 3.0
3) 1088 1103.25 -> 1.3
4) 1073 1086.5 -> 2.0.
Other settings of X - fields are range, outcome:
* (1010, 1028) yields 3.11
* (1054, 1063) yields 2.81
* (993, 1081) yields 2.77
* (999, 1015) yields 4.44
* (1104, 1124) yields 3.52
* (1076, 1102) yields 3.21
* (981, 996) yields 4.24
